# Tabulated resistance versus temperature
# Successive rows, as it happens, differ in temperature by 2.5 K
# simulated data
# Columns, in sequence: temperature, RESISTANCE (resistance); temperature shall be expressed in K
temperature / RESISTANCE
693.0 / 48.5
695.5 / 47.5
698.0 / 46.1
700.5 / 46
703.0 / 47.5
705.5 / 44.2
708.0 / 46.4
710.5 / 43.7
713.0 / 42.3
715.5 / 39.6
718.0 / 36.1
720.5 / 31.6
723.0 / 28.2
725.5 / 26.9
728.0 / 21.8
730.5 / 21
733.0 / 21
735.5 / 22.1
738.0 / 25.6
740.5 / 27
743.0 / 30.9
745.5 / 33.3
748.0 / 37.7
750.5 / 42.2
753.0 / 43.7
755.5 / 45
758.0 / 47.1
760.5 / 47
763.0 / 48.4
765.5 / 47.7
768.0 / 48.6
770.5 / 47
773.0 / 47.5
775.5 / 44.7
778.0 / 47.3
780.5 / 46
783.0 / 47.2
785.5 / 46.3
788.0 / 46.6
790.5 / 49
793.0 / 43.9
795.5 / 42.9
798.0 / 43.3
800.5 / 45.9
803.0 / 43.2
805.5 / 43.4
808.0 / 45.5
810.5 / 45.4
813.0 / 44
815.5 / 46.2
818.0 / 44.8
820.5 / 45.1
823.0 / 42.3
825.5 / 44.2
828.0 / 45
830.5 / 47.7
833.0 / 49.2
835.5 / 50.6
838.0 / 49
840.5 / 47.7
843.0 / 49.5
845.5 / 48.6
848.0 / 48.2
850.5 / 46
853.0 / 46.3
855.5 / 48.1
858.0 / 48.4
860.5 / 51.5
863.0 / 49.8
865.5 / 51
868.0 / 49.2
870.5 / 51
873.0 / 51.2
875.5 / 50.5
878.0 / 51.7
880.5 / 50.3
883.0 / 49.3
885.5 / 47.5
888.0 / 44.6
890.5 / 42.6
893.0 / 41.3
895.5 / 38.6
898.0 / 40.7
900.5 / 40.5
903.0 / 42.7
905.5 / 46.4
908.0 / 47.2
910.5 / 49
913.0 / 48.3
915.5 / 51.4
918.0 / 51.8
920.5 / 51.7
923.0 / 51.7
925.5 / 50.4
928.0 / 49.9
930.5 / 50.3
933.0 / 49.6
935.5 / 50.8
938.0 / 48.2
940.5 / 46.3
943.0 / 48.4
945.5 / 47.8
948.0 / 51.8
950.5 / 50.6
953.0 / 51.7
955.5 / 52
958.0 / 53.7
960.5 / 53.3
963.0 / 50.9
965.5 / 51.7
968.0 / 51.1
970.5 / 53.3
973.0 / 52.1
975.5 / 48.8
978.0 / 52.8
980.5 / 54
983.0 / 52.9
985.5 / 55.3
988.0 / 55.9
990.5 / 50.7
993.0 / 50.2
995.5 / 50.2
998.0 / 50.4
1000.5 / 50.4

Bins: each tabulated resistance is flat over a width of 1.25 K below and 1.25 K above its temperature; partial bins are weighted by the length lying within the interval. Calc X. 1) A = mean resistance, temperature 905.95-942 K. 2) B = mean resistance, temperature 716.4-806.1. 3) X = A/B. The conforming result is 1.26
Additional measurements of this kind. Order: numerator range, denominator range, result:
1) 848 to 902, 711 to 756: 1.47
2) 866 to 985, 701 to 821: 1.21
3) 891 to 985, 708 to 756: 1.50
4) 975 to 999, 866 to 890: 1.06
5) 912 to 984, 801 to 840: 1.11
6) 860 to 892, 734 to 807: 1.16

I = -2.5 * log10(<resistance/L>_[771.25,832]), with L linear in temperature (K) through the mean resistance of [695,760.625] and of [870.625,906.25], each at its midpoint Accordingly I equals -0.12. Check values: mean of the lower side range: 36.4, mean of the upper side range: 45.7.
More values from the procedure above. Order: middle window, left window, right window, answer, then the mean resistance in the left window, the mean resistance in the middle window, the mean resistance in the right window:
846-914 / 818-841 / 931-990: 0.030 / 46.6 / 47.1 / 51.4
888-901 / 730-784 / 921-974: 0.160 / 39.7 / 41.1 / 50.8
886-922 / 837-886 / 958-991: 0.112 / 49.3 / 45.6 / 52.6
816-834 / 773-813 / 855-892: 0.033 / 45.4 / 45.5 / 49.1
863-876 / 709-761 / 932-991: -0.143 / 33.9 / 50.5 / 51.4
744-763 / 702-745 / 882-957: -0.212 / 32.6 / 42.5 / 47.8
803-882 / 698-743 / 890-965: -0.127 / 33.9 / 47.7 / 48.4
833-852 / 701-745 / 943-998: -0.156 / 32.9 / 48.5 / 51.8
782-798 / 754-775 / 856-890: 0.045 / 47.2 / 45.8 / 49.5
